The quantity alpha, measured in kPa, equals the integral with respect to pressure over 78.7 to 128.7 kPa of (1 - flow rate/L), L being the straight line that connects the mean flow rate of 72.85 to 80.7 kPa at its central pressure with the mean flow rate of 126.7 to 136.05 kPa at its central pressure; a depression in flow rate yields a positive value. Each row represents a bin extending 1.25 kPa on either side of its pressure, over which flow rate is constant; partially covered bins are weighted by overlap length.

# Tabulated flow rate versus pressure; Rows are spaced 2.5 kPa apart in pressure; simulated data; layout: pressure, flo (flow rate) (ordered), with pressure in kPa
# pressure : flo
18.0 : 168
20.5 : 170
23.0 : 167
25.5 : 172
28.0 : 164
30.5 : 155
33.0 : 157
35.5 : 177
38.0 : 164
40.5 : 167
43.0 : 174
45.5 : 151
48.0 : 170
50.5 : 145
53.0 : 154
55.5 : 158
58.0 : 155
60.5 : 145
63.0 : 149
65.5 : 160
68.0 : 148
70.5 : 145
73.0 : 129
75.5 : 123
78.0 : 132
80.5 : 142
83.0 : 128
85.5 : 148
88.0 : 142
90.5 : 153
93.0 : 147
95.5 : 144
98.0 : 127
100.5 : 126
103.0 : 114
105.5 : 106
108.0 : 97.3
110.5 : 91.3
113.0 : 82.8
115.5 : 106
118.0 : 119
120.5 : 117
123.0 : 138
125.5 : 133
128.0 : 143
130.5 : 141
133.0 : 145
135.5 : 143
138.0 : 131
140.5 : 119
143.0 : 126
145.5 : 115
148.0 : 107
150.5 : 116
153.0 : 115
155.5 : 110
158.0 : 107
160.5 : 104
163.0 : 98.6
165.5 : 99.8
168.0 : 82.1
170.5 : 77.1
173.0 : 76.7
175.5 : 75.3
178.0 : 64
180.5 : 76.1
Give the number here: 4.1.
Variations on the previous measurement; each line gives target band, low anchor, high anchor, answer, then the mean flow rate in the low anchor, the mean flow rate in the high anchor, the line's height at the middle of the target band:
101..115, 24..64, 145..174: 3.0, 160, 101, 127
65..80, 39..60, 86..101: 1.1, 159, 141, 149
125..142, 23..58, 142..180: -3.6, 162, 97.6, 112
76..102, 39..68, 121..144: 1.5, 157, 135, 147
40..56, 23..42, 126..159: 0.0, 165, 125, 160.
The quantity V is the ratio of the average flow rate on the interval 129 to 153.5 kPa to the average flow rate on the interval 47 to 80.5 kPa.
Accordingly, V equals 0.86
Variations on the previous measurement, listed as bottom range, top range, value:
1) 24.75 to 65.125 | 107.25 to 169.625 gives 0.72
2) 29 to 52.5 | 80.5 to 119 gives 0.76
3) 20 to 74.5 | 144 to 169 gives 0.67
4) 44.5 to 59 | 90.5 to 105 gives 0.85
